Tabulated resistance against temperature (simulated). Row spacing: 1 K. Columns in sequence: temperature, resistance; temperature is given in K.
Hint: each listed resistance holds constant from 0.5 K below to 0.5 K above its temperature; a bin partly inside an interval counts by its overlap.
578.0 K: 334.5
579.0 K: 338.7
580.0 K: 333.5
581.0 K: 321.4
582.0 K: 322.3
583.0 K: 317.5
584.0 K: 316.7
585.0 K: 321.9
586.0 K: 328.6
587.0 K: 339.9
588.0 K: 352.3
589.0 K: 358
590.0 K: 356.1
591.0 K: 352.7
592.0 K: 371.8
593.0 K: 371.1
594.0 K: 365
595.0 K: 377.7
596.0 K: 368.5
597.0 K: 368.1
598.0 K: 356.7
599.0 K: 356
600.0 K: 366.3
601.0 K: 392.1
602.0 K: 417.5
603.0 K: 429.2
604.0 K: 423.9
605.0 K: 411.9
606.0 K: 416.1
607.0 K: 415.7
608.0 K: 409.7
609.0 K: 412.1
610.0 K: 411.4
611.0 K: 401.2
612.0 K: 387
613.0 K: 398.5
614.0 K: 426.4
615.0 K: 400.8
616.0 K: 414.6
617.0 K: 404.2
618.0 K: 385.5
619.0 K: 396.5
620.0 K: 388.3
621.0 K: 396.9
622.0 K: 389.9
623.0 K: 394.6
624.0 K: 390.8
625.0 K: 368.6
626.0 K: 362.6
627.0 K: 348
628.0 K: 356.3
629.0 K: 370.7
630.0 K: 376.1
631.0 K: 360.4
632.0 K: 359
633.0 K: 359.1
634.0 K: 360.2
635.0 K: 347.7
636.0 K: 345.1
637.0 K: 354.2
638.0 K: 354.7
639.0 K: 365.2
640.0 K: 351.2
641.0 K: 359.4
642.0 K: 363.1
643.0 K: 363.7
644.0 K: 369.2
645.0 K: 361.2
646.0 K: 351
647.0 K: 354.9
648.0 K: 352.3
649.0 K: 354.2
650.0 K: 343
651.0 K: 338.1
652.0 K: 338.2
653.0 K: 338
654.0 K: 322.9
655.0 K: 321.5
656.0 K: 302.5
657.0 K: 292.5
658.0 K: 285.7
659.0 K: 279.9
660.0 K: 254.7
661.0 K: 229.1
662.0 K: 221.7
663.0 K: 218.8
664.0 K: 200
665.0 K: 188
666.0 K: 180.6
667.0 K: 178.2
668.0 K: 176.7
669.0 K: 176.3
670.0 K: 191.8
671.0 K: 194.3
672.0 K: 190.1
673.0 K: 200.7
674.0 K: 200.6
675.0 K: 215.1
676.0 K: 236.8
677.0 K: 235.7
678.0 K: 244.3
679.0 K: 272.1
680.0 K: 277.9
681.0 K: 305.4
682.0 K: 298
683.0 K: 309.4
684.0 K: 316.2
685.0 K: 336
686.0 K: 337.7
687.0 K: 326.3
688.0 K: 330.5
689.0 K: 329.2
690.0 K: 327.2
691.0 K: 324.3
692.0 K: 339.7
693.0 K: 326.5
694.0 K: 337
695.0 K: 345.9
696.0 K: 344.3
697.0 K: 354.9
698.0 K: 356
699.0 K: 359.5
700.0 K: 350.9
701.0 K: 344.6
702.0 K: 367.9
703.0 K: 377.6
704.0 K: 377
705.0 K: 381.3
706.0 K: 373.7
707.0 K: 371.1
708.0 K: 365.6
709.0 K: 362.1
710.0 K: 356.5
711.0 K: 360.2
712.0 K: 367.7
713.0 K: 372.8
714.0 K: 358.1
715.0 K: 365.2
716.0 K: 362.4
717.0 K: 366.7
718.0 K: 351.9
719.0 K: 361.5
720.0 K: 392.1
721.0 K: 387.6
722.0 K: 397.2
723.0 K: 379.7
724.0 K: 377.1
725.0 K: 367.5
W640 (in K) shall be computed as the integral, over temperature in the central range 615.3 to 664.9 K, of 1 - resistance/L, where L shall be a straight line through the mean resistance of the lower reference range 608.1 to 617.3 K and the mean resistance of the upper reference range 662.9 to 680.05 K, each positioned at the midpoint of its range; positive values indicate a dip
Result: -4.6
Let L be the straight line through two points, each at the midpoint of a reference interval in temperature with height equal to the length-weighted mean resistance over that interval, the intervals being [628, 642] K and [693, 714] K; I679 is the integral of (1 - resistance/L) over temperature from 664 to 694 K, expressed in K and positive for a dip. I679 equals 8.2 K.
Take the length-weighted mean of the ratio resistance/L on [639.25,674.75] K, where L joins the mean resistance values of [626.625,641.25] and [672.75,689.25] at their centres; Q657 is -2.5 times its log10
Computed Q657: 0.16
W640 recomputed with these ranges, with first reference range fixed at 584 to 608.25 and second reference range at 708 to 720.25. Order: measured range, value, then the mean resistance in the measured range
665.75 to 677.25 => 5.3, 198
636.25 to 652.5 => 0.7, 354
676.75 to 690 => 2.3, 304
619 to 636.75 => 0.1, 370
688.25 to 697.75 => 0.8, 337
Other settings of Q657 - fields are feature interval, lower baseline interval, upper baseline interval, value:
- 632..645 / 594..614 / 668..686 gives -0.103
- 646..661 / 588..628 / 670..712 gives 0.100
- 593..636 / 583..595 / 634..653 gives -0.104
